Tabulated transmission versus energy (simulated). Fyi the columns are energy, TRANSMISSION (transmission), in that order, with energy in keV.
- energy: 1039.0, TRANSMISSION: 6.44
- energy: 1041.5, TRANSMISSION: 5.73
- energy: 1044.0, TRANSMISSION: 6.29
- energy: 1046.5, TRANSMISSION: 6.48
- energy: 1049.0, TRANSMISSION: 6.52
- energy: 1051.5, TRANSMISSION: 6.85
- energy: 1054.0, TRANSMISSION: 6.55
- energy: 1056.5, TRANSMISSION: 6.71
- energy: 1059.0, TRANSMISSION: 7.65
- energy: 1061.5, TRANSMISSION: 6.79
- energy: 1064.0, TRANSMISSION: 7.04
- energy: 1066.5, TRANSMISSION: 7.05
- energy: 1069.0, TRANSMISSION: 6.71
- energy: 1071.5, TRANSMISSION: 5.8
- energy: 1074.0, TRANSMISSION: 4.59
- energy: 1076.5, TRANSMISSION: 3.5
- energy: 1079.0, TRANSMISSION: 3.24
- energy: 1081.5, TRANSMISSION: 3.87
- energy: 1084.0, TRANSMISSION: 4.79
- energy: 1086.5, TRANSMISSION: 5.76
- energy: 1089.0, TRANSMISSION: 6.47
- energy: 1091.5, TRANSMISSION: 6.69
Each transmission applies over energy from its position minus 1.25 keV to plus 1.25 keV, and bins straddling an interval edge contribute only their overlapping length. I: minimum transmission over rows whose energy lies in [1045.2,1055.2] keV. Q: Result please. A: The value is 6.48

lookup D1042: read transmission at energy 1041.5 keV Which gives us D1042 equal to 5.73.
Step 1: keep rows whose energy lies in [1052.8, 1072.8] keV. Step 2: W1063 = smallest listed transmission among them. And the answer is 5.8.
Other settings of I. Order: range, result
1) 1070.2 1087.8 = 3.24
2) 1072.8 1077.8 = 3.5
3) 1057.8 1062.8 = 6.79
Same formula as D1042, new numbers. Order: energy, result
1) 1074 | 4.59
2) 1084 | 4.79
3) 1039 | 6.44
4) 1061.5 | 6.79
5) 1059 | 7.65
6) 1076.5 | 3.5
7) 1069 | 6.71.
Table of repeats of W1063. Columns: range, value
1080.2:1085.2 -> 3.87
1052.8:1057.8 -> 6.55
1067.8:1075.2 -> 4.59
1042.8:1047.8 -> 6.29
